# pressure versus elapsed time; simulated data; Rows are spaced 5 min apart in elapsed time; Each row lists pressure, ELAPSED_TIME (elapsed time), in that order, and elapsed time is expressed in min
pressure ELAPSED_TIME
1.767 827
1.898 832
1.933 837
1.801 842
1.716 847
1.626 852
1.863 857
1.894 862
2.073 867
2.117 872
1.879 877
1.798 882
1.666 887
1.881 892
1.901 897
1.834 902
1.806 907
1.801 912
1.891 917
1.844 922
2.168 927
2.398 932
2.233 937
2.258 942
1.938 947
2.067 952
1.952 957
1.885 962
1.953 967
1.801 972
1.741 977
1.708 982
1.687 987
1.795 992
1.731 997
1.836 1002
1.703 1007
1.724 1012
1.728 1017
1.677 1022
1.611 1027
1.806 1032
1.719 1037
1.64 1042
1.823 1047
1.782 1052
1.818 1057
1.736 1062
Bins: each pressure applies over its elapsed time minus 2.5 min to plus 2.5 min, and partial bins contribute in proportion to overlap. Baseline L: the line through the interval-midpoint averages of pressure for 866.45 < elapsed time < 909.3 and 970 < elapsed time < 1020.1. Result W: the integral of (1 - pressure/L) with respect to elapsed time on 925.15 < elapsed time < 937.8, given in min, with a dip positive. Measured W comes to -3.2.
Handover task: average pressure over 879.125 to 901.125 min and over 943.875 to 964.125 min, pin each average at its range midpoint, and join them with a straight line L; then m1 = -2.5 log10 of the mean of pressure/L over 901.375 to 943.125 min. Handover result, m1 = -0.07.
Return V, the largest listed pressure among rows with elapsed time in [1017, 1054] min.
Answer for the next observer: 1.823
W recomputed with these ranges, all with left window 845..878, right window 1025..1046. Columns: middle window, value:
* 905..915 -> 0.14 min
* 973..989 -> 0.36 min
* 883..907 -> 0.41 min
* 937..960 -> -3.52 min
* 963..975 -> -0.67 min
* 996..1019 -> -0.15 min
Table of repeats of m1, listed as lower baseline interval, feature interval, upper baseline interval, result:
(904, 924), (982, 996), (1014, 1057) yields 0.02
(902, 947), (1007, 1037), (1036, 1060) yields 0.07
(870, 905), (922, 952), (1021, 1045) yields -0.19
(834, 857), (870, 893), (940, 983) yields -0.02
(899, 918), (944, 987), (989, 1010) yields -0.05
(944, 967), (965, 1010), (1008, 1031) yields 0.04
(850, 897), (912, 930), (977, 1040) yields -0.08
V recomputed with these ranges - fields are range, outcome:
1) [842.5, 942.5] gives 2.398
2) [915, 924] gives 1.891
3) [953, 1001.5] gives 1.953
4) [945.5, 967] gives 2.067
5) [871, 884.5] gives 2.117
